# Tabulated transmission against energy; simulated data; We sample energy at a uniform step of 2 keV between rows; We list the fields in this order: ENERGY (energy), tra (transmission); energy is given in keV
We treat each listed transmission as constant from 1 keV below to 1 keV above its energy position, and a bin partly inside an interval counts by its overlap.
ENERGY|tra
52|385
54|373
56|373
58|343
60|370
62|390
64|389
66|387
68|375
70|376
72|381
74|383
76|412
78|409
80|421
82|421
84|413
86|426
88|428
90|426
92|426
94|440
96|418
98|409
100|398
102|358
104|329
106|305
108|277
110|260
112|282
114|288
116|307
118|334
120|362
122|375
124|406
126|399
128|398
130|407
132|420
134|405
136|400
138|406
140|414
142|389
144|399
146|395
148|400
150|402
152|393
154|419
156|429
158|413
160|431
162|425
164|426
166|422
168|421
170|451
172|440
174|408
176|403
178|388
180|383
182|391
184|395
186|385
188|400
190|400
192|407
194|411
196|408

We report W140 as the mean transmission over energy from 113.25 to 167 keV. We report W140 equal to 395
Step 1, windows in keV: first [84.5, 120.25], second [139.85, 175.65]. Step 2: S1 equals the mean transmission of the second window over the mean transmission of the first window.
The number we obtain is 1.2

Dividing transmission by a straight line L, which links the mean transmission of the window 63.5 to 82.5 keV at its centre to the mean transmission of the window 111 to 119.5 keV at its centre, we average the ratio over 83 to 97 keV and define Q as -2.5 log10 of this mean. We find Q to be -0.18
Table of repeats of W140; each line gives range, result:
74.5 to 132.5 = 377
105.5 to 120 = 298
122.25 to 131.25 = 401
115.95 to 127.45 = 370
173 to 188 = 394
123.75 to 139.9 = 406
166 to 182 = 413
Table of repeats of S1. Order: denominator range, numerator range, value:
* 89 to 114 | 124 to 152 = 1.12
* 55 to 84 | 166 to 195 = 1.05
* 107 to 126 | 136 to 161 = 1.25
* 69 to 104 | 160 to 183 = 1.02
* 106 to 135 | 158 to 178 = 1.21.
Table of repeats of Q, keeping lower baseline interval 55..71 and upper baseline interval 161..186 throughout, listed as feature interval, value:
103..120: 0.28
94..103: -0.04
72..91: -0.09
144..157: 0.00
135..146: 0.00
